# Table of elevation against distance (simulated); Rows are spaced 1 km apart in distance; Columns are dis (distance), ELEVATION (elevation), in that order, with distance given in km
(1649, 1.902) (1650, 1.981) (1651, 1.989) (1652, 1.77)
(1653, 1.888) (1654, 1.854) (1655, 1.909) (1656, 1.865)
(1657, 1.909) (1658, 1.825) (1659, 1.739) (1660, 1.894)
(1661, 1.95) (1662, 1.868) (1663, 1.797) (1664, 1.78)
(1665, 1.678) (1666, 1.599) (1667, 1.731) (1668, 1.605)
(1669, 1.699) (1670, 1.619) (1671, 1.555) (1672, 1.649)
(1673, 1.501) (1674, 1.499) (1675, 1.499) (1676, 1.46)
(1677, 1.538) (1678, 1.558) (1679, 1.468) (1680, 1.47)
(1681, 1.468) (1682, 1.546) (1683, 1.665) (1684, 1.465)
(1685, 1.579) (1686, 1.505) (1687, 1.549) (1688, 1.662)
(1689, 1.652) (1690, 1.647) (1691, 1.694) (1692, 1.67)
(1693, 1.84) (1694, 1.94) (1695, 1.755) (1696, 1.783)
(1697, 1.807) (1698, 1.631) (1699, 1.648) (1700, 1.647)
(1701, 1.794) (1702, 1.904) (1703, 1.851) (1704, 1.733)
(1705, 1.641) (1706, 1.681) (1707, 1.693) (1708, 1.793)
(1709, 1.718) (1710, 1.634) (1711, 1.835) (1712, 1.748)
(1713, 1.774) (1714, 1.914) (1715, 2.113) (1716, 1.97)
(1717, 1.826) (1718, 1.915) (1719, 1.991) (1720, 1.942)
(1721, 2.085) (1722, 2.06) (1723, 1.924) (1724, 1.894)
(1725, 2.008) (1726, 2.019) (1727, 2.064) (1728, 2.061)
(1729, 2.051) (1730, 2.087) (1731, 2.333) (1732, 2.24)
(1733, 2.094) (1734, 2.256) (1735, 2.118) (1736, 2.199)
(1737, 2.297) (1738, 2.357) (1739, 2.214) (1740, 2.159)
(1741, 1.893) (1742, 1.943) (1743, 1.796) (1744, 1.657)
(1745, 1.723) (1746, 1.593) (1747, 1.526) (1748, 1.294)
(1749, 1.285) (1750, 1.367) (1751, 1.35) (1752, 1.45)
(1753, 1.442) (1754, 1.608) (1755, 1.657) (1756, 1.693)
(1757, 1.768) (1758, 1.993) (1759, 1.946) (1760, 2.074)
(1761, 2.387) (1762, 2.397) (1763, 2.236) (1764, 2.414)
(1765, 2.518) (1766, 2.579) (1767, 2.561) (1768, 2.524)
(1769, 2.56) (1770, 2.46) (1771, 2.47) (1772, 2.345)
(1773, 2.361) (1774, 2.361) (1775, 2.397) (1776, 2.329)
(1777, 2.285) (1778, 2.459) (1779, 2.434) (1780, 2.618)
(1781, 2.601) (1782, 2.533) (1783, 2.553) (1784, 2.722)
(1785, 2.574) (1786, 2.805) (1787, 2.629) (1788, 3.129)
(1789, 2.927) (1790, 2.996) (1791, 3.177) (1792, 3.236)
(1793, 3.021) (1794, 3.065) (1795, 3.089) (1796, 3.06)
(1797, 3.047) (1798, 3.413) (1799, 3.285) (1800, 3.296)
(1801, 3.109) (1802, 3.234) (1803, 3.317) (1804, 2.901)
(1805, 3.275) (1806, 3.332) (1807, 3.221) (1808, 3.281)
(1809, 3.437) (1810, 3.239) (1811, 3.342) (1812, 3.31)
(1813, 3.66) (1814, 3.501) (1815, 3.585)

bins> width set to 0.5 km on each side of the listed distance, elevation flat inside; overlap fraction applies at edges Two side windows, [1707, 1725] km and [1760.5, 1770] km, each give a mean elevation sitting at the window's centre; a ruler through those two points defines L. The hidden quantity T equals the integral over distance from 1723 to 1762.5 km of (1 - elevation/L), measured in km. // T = 5.0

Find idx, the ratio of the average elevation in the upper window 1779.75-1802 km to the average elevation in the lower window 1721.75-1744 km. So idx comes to 1.42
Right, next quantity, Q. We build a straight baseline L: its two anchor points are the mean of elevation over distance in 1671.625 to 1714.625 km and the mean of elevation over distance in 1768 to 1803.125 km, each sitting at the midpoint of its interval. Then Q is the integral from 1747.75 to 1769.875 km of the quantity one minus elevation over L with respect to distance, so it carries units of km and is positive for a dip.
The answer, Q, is 4.5 km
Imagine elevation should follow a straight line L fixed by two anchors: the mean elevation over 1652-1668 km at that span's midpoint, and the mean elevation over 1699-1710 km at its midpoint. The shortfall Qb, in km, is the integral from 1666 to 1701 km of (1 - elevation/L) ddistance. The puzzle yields 3.0 km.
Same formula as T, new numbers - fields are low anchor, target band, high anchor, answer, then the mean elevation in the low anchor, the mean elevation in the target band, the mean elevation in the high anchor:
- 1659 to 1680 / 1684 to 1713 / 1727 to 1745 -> 2.0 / 1.65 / 1.71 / 2.09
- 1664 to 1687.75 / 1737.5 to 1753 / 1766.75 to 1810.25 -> 4.3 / 1.57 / 1.7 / 2.86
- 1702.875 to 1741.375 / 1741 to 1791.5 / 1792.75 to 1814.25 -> 9.1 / 1.98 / 2.21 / 3.25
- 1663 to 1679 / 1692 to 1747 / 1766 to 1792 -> 3.6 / 1.6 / 1.91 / 2.6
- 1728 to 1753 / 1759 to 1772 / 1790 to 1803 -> 0.2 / 1.88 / 2.41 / 3.17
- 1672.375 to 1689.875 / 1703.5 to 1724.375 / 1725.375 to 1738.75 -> 1.0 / 1.54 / 1.85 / 2.17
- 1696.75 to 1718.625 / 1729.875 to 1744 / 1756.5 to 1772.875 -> -0.4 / 1.79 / 2.13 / 2.33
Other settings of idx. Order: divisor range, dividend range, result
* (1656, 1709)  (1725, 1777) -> 1.22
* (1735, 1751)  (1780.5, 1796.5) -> 1.59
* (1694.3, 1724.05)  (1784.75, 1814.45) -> 1.74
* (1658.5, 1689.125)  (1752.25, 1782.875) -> 1.40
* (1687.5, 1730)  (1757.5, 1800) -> 1.44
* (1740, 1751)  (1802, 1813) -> 2.02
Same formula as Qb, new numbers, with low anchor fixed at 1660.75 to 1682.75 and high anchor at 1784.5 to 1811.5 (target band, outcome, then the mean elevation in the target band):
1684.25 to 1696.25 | 1.0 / 1.68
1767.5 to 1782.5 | 2.1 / 2.45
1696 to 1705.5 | 1.1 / 1.74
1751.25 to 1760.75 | 3.2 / 1.74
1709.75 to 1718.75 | 1.1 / 1.87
